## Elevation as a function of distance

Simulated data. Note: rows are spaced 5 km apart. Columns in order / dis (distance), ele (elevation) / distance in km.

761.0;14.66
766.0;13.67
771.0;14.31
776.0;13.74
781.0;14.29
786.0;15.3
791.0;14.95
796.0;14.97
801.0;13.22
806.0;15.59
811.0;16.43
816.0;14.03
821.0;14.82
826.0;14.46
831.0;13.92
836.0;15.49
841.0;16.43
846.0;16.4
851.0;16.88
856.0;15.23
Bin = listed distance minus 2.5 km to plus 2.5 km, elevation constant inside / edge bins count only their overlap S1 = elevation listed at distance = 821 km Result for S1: 14.82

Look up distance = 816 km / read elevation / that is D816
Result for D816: 14.03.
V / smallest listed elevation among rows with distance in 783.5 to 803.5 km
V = 13.22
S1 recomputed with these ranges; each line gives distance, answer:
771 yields 14.31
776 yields 13.74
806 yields 15.59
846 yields 16.4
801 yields 13.22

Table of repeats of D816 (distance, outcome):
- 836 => 15.49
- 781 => 14.29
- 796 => 14.97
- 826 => 14.46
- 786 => 15.3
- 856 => 15.23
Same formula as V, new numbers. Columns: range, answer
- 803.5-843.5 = 13.92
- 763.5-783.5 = 13.67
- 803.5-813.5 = 15.59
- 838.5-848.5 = 16.4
